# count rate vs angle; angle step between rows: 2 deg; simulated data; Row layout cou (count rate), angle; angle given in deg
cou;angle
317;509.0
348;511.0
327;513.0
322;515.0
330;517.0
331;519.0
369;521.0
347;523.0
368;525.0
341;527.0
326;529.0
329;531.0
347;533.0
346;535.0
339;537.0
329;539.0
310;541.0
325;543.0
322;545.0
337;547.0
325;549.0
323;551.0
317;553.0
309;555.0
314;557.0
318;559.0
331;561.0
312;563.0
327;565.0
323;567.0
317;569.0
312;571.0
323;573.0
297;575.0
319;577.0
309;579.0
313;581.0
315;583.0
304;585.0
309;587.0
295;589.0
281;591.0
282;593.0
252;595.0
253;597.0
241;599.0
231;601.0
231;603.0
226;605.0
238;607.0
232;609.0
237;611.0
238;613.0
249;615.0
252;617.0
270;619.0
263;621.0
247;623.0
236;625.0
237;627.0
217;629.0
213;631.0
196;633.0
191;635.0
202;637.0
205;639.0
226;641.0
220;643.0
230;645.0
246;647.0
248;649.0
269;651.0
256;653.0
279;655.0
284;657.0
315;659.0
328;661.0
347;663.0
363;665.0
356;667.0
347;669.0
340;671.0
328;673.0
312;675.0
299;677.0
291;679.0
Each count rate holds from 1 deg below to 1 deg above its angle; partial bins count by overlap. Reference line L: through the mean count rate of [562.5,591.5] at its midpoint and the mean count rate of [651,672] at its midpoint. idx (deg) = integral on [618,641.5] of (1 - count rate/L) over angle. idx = 6.7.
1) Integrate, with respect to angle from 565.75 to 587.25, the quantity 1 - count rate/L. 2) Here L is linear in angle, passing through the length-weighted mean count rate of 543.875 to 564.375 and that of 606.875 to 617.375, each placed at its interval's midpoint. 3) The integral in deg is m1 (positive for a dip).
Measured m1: -1.7 deg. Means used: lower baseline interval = 321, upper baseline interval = 241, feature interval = 313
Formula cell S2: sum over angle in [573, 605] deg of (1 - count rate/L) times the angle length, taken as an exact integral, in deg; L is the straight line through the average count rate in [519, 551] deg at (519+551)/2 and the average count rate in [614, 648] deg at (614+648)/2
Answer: -0.5 deg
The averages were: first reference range 337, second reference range 229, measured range 282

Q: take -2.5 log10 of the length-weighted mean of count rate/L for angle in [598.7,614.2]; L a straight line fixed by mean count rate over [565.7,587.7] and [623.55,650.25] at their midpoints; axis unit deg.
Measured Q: 0.145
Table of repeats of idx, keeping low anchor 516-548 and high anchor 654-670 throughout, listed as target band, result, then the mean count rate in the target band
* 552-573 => 1.0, 318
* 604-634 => 8.5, 237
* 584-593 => 1.0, 296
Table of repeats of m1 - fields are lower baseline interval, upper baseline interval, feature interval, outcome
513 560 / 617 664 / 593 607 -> 2.0 deg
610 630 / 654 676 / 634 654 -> 4.1 deg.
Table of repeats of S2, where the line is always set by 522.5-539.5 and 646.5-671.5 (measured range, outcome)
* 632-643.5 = 3.9 deg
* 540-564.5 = 1.1 deg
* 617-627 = 2.0 deg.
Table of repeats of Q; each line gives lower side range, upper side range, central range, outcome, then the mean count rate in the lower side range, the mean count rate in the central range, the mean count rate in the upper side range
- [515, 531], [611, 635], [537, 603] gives -0.05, 342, 305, 236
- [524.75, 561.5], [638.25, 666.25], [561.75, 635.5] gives 0.13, 328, 268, 274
